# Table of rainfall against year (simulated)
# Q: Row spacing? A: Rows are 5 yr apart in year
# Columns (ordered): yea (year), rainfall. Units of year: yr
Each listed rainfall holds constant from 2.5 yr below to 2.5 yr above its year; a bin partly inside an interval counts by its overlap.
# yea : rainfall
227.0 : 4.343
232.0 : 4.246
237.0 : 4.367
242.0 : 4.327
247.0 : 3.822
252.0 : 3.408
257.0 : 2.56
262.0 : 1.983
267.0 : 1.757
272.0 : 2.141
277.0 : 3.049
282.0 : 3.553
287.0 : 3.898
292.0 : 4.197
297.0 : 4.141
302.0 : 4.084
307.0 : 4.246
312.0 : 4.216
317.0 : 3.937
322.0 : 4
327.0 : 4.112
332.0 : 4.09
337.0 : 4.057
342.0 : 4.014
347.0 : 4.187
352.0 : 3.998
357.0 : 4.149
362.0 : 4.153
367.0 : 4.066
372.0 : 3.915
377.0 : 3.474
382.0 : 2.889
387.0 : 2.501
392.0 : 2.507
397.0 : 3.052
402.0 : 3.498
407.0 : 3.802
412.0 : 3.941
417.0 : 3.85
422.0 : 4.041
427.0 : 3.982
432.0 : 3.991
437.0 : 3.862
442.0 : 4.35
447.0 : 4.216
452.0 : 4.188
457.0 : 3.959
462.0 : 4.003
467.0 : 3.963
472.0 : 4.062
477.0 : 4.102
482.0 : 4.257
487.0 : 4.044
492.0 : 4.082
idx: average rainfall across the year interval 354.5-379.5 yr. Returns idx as 3.95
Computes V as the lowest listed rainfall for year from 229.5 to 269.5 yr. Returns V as 1.757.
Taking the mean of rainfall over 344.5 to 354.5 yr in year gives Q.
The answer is 4.09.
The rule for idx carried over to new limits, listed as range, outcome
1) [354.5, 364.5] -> 4.15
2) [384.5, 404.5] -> 2.89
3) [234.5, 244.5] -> 4.35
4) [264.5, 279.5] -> 2.32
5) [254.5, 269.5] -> 2.1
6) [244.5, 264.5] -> 2.94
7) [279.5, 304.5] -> 3.97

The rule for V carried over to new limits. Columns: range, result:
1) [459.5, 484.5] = 3.963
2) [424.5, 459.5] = 3.862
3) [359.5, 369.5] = 4.066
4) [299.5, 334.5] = 3.937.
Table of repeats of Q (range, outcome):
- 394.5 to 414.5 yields 3.57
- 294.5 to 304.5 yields 4.11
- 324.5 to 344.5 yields 4.07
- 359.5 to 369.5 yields 4.11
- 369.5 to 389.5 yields 3.19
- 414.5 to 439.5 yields 3.95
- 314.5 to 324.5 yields 3.97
